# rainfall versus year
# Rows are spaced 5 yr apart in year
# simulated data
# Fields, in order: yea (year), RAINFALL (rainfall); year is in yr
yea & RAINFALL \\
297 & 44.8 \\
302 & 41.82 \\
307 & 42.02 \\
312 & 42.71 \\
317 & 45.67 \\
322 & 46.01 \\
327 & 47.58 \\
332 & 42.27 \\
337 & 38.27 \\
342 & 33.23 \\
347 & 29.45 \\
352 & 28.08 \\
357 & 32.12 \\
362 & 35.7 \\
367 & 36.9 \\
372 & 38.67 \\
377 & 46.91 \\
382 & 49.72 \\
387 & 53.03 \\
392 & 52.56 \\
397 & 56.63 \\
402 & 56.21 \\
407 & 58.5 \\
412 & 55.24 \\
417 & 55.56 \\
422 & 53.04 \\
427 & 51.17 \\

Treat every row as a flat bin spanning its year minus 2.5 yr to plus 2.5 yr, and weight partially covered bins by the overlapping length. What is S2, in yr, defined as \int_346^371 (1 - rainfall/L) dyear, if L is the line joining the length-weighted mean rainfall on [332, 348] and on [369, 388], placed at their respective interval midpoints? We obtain 4.8 yr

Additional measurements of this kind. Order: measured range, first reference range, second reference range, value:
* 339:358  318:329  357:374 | 4.53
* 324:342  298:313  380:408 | 1.77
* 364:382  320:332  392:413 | 3.59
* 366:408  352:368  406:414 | -3.55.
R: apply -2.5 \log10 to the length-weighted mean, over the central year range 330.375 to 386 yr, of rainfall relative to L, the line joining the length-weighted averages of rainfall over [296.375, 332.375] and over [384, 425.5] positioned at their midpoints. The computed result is 0.29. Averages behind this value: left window 44.2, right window 54.9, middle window 37.7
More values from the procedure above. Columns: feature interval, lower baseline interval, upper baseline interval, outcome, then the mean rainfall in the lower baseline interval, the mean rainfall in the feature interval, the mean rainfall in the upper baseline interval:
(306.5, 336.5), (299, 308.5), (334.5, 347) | -0.152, 42.1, 44.1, 34.5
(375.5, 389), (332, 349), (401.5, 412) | -0.023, 35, 50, 57.1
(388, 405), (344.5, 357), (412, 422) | -0.173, 29.4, 55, 54.9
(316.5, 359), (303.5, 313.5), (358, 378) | 0.076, 42.3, 37.8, 38.4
